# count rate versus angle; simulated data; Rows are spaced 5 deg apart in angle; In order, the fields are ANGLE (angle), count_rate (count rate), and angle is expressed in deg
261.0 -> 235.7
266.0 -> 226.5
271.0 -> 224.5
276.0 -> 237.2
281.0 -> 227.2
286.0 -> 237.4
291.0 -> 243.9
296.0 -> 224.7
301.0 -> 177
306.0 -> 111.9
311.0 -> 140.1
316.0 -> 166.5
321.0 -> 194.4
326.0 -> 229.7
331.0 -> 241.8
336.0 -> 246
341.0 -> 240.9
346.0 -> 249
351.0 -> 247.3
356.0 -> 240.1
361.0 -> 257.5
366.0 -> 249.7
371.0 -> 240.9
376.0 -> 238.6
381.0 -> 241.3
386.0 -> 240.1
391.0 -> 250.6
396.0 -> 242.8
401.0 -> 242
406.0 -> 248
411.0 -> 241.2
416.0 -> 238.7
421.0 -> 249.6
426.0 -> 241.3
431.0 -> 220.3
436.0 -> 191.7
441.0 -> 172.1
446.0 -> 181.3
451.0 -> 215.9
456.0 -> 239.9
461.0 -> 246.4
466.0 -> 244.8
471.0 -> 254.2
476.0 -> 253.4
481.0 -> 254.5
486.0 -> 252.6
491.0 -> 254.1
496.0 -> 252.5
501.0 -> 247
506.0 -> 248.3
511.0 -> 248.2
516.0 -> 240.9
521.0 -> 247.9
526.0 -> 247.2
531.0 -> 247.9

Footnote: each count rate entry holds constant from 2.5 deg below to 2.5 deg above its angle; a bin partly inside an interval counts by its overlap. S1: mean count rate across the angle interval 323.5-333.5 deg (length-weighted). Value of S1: 236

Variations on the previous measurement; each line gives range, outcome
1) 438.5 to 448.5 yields 177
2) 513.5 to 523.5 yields 244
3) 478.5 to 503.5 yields 252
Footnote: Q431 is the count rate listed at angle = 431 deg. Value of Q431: 220.3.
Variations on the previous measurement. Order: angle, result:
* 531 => 247.9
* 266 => 226.5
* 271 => 224.5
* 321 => 194.4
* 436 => 191.7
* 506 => 248.3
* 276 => 237.2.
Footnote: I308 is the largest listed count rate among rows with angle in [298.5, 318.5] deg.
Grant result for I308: 177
